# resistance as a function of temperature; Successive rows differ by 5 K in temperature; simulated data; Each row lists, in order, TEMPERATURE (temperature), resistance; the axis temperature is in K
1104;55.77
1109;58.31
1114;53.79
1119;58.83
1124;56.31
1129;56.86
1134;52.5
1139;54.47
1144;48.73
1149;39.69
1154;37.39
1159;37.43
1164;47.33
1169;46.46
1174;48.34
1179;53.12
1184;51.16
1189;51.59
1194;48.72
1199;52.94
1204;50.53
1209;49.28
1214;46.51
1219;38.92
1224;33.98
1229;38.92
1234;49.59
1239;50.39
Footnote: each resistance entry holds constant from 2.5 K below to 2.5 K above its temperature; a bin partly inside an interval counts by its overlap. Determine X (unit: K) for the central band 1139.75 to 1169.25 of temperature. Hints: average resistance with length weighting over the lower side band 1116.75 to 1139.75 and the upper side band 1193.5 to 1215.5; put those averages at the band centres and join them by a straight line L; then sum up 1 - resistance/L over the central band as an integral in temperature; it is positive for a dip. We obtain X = 5.78 K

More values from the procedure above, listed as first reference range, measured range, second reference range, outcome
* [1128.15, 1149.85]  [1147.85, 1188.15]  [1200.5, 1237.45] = 2.31 K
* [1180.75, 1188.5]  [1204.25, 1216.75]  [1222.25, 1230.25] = -1.80 K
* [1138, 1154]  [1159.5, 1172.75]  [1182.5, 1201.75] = 0.63 K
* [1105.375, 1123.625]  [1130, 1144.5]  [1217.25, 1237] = 0.19 K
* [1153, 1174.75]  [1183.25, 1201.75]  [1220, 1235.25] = -4.09 K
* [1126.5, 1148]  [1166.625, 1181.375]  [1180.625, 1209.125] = 0.59 K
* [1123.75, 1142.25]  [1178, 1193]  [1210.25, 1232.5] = -1.70 K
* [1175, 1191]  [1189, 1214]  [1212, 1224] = -2.35 K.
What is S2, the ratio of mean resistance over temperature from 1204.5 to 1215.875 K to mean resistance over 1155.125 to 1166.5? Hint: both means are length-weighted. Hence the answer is 1.16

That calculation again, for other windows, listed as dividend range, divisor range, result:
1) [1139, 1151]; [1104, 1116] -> 0.83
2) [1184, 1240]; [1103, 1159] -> 0.91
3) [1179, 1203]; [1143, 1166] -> 1.23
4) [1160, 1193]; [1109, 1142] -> 0.88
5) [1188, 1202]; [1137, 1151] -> 1.07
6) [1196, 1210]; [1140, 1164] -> 1.20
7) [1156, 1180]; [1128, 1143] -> 0.85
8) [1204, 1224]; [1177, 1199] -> 0.86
